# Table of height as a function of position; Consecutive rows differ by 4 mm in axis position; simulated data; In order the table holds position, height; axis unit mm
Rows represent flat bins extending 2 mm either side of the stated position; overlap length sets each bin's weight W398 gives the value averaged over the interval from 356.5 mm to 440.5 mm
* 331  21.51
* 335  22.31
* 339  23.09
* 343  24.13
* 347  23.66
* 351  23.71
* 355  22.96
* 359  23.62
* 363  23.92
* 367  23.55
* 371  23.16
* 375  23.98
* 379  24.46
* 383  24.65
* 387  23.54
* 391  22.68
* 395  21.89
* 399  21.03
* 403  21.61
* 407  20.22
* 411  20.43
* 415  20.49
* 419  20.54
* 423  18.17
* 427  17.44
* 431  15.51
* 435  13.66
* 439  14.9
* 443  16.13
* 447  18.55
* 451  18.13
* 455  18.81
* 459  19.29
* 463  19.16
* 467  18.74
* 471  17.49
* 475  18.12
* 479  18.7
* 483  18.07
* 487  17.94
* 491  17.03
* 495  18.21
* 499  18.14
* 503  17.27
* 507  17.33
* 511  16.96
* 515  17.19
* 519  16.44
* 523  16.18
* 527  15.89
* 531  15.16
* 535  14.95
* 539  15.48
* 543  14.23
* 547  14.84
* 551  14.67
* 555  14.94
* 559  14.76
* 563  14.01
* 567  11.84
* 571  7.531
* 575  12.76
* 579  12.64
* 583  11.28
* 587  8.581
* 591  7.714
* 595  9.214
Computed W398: 21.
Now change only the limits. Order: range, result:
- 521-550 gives 15.2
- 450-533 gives 17.6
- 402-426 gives 20.1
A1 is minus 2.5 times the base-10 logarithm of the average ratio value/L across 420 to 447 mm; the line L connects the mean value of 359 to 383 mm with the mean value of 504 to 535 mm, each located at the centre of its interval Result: 0.259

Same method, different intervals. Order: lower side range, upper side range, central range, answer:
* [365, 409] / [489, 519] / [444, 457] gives 0.09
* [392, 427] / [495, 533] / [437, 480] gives 0.04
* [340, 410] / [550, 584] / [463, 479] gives -0.03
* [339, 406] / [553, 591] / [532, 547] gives -0.09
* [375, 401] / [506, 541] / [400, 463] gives 0.14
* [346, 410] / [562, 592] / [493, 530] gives -0.15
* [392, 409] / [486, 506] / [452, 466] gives 0.00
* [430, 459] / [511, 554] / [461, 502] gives -0.12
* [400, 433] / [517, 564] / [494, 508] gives -0.08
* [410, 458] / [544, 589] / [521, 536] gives -0.11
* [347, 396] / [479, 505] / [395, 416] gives 0.05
